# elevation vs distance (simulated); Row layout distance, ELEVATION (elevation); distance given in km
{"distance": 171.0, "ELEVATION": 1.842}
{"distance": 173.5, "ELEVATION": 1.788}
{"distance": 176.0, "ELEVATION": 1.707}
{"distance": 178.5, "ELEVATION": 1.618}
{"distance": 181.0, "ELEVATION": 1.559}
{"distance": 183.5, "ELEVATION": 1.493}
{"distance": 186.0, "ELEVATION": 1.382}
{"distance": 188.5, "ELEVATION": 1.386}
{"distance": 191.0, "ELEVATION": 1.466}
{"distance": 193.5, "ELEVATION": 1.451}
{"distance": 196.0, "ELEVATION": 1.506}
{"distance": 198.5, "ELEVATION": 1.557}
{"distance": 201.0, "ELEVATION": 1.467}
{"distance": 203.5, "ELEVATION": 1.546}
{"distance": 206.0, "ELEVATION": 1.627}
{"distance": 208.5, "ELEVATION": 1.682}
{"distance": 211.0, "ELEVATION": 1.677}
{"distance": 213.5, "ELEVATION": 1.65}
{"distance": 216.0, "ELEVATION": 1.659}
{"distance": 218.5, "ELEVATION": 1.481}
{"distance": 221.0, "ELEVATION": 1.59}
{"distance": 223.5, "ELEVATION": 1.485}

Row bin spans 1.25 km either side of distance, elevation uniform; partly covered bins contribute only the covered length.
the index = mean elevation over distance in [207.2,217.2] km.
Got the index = 1.67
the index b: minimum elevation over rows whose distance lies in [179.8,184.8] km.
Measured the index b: 1.493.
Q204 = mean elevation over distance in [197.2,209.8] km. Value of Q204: 1.58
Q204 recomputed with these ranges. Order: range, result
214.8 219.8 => 1.57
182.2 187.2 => 1.44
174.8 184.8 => 1.59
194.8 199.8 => 1.53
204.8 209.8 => 1.66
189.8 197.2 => 1.47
